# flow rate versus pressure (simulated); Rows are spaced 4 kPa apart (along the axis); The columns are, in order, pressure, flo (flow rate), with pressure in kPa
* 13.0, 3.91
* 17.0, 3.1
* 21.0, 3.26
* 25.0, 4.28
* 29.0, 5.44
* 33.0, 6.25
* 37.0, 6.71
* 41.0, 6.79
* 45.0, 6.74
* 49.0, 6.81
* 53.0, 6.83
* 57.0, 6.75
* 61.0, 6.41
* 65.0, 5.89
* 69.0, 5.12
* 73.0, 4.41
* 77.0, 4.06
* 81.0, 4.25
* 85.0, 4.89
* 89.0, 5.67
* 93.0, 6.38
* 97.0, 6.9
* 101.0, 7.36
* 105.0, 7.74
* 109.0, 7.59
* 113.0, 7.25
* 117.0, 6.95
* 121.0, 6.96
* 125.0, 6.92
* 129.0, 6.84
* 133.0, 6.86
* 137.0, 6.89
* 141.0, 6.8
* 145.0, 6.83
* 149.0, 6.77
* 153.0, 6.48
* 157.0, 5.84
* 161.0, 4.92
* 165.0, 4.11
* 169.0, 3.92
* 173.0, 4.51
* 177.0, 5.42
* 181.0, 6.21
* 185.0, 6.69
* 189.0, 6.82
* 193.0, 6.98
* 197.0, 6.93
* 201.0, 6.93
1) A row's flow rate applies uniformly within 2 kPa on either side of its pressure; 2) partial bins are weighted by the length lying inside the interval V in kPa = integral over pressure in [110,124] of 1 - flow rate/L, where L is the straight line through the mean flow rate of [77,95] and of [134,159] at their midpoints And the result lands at -2.8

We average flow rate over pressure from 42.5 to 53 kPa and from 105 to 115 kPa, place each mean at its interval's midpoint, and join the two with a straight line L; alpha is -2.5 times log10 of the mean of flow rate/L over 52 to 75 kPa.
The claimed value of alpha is 0.185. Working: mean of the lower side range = 6.79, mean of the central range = 5.86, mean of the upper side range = 7.48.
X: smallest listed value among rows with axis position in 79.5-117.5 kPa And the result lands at 4.25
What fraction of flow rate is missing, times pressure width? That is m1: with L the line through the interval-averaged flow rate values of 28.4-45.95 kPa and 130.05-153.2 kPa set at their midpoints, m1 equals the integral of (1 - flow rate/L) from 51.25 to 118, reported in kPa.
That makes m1 4.8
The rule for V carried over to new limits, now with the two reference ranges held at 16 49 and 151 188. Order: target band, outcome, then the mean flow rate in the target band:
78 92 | 1.2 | 4.98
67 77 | 1.5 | 4.62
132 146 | -3.7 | 6.84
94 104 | -3.1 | 7.12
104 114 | -3.9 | 7.53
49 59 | -2.4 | 6.79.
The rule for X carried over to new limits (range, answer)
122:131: 6.84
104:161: 4.92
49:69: 5.12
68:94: 4.06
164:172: 3.92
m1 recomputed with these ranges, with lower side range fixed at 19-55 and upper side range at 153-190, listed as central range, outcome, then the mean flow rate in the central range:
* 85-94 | 0.0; 5.73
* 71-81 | 2.6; 4.24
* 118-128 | -2.4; 6.93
